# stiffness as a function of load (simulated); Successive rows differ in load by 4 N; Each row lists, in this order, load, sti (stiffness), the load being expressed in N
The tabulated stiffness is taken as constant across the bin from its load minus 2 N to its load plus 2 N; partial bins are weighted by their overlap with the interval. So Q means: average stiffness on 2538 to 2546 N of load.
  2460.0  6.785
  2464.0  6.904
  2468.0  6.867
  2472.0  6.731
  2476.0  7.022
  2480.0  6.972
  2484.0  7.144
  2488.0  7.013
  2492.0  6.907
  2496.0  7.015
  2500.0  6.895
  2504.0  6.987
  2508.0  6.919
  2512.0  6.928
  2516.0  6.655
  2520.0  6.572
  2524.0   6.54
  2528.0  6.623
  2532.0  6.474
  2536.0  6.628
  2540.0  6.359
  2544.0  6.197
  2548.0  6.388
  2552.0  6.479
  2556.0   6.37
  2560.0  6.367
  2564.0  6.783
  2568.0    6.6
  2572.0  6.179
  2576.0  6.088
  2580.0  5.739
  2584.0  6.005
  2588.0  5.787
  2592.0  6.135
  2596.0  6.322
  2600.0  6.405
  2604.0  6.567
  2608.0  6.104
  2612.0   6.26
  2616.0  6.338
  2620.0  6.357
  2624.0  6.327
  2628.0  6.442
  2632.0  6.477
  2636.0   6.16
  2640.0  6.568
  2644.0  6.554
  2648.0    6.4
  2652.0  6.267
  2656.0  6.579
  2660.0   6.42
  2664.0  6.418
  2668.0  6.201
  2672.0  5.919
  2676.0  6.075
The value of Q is 6.28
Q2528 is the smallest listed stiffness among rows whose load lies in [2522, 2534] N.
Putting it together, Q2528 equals 6.474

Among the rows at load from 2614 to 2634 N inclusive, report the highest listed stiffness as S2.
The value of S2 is 6.477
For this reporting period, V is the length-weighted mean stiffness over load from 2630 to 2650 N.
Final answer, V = 6.43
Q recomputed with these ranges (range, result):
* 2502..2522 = 6.81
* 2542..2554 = 6.35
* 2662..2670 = 6.31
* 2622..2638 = 6.35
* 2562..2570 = 6.69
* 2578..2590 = 5.84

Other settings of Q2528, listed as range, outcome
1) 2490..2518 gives 6.655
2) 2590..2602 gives 6.135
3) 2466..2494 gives 6.731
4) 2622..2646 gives 6.16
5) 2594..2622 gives 6.104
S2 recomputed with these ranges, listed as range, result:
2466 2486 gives 7.144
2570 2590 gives 6.179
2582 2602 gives 6.405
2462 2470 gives 6.904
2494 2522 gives 7.015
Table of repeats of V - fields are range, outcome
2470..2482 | 6.91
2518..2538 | 6.57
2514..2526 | 6.59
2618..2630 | 6.38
